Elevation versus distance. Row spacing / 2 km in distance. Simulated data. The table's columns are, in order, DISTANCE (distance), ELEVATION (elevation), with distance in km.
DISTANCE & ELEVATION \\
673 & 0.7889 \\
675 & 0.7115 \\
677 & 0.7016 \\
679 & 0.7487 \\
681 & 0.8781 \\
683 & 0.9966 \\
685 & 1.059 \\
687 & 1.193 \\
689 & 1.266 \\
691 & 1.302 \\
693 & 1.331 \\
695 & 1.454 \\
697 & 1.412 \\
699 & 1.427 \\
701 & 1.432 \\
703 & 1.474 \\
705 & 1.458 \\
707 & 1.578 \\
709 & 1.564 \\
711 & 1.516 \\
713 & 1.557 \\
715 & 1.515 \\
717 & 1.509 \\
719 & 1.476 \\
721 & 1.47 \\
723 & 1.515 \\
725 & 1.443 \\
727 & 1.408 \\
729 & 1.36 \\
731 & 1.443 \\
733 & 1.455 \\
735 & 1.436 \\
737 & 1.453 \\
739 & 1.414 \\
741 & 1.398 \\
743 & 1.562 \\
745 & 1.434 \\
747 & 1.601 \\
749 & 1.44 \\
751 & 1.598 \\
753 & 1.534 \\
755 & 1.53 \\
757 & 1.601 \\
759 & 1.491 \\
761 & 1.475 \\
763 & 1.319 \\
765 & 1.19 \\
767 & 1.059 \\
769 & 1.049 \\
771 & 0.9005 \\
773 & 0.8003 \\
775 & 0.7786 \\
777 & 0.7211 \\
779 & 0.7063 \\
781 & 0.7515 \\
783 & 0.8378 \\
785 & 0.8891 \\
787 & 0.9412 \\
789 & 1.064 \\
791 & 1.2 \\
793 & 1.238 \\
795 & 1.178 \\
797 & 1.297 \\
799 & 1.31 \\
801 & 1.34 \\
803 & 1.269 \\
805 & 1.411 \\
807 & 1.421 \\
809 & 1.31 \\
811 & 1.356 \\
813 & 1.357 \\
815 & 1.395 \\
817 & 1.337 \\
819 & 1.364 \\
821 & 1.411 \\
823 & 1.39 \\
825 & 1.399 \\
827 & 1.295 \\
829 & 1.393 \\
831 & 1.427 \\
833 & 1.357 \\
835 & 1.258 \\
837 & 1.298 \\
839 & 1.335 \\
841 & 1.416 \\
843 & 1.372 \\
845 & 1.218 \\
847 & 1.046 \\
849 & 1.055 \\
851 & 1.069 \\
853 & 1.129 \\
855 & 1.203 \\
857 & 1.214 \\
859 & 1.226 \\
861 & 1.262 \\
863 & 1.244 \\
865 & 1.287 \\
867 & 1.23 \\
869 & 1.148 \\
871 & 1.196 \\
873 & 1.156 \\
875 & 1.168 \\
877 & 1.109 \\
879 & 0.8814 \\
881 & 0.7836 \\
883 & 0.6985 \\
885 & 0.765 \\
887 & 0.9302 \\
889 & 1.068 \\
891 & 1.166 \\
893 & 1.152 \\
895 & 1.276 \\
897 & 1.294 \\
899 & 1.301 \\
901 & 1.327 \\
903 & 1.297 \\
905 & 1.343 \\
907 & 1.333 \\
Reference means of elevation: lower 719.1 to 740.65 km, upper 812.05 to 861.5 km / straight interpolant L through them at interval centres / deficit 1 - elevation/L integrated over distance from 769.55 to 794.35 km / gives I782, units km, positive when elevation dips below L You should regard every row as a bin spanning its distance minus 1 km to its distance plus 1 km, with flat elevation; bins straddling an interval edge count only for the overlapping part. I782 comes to 8.3 km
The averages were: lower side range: 1.44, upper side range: 1.29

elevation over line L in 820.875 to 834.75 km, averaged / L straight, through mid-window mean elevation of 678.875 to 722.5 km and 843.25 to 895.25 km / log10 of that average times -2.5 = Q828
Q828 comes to -0.18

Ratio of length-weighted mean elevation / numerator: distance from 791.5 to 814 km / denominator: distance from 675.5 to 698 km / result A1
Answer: 1.18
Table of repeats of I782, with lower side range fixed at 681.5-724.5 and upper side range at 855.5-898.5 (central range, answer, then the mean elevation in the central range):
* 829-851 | -1.9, 1.27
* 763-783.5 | 6.1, 0.902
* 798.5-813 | -1.4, 1.35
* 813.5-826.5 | -1.9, 1.38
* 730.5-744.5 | -1.1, 1.45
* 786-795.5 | 1.0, 1.12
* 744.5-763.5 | -2.8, 1.51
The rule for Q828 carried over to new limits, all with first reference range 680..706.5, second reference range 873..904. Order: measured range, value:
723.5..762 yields -0.19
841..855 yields -0.04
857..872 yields -0.11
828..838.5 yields -0.18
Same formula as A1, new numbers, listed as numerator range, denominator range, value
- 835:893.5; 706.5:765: 0.77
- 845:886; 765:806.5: 1.05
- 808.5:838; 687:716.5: 0.94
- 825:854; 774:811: 1.15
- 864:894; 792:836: 0.78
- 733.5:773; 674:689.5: 1.48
